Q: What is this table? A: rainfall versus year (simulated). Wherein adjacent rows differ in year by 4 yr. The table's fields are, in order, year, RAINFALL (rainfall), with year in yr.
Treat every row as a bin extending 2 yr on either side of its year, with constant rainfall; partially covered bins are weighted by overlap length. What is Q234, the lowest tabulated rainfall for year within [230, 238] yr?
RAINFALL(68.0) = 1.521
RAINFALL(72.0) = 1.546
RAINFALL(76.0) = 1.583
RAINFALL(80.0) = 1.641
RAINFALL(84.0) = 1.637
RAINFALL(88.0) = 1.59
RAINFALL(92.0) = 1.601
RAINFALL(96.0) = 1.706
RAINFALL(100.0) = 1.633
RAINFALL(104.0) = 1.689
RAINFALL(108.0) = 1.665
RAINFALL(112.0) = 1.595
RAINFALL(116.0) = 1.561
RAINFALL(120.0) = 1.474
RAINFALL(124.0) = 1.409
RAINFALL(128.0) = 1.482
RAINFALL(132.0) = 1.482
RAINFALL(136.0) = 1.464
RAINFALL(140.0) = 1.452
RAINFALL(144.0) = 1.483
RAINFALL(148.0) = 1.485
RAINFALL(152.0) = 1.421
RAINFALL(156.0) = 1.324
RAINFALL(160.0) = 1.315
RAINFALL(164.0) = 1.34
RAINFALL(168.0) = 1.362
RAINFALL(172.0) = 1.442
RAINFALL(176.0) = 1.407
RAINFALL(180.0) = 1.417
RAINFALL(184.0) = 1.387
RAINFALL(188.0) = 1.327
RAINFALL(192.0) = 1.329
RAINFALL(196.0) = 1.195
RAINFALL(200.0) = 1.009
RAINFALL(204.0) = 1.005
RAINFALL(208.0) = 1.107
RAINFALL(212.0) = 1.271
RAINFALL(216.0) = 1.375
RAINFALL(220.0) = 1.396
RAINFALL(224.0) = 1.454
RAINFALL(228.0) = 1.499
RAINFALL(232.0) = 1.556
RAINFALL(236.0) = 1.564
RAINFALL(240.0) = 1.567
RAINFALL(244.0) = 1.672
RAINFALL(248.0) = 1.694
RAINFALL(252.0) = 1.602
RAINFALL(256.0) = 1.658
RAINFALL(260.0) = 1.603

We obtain 1.556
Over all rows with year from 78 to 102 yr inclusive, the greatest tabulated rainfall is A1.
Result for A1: 1.706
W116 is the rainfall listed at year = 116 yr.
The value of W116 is 1.561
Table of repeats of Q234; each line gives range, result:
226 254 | 1.499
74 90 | 1.583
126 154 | 1.421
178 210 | 1.005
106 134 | 1.409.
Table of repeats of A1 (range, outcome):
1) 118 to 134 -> 1.482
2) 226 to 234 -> 1.556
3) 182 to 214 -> 1.387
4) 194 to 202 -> 1.195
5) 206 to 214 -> 1.271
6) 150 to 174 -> 1.442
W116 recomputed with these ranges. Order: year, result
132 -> 1.482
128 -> 1.482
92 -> 1.601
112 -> 1.595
